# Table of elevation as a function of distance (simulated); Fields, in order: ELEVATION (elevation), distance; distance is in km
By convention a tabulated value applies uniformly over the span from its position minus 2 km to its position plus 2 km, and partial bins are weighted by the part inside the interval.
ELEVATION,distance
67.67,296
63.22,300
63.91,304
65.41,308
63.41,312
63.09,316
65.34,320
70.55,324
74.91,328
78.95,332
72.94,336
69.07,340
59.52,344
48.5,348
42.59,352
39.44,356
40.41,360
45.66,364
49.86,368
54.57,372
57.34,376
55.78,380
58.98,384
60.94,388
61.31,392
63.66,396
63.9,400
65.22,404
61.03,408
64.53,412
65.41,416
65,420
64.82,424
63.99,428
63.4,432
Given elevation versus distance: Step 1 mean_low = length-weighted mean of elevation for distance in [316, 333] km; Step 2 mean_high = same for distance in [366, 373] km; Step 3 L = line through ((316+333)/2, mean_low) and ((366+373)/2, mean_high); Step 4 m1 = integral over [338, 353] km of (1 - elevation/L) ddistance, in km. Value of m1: 1.6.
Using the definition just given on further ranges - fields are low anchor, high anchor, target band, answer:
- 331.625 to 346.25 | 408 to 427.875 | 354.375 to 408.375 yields 8.8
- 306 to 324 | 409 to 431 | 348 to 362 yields 4.9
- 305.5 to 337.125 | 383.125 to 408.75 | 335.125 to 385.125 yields 9.7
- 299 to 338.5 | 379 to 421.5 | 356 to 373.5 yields 5.0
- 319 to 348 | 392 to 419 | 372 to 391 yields 2.2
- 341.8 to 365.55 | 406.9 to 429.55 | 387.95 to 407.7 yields -1.5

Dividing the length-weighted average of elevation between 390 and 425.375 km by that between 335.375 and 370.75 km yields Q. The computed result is 1.25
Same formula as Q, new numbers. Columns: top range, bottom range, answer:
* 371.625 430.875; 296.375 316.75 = 0.97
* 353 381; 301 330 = 0.73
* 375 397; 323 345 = 0.83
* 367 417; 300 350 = 0.91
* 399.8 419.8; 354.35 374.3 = 1.39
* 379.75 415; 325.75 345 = 0.87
